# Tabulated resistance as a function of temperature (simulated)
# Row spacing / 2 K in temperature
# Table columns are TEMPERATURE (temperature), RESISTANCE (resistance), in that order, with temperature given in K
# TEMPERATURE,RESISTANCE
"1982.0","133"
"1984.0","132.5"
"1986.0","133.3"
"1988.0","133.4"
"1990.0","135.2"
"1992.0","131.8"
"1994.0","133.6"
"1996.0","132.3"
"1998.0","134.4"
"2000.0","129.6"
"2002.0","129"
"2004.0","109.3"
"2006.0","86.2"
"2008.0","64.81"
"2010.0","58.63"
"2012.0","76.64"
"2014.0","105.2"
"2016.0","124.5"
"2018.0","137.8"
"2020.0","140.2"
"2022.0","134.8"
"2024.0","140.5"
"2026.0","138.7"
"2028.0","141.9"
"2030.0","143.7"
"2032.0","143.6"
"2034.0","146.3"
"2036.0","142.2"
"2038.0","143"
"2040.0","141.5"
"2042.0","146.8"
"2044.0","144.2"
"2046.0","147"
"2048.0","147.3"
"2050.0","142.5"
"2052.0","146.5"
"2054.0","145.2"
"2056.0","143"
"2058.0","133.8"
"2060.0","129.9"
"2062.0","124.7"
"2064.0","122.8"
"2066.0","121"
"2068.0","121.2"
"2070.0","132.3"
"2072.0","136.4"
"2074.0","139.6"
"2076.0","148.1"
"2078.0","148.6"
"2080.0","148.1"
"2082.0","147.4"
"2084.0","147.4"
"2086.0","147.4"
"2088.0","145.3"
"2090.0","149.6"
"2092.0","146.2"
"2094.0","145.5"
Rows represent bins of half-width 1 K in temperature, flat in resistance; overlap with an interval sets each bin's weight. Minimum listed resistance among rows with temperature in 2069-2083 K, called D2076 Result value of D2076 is 132.3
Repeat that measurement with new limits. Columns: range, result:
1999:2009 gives 64.81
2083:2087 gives 147.4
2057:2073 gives 121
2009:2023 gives 58.63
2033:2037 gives 142.2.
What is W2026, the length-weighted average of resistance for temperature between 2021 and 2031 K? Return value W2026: 140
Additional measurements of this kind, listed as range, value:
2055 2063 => 133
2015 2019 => 131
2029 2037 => 144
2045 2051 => 146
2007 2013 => 66.7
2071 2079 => 143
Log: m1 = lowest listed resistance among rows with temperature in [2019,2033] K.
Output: 134.8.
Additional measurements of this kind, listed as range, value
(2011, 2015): 76.64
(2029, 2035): 143.6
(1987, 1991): 133.4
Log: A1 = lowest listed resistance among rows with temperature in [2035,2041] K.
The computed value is 141.5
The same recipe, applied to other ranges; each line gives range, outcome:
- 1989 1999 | 131.8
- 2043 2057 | 142.5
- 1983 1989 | 132.5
